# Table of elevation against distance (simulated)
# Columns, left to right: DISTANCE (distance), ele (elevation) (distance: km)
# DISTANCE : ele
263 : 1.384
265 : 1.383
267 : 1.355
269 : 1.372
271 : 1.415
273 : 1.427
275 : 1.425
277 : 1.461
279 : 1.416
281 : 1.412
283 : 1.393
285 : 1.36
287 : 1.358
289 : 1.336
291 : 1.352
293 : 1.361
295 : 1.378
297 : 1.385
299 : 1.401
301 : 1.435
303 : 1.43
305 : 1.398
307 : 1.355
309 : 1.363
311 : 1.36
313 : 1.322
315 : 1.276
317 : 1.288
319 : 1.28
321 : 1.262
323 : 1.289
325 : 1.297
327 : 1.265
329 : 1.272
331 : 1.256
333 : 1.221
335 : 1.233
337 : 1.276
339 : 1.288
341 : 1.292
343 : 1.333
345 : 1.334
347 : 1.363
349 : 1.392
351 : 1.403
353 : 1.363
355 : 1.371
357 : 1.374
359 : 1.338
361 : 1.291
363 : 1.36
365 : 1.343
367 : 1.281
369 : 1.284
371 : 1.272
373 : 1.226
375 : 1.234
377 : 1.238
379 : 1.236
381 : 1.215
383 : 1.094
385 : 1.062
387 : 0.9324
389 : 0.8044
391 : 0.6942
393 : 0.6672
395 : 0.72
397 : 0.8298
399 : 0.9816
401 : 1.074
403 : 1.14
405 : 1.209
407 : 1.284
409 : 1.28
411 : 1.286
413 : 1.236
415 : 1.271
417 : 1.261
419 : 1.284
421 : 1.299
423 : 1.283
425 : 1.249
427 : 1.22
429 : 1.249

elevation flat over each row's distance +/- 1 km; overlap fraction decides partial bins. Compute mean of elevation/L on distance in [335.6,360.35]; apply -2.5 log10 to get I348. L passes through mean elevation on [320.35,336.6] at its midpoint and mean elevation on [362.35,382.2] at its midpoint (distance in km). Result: -0.06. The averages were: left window 1.26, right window 1.27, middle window 1.34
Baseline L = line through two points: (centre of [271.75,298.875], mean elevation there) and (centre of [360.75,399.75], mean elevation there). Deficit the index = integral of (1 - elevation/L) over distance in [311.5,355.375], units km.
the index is -2.49 km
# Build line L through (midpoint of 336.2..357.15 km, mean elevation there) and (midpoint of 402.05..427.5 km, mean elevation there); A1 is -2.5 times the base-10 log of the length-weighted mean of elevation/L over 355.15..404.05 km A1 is 0.17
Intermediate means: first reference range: 1.34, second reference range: 1.25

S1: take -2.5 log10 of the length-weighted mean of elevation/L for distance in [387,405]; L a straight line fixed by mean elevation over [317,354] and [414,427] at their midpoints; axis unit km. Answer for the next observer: 0.40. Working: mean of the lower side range 1.3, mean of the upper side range 1.27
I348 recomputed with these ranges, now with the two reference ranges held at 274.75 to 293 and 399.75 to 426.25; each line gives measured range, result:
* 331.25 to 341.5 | 0.06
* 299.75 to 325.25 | 0.01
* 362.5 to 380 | 0.01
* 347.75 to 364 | -0.05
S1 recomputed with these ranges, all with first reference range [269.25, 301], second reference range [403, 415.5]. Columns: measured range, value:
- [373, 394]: 0.24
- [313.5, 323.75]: 0.06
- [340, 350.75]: -0.02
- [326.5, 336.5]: 0.08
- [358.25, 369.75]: -0.01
